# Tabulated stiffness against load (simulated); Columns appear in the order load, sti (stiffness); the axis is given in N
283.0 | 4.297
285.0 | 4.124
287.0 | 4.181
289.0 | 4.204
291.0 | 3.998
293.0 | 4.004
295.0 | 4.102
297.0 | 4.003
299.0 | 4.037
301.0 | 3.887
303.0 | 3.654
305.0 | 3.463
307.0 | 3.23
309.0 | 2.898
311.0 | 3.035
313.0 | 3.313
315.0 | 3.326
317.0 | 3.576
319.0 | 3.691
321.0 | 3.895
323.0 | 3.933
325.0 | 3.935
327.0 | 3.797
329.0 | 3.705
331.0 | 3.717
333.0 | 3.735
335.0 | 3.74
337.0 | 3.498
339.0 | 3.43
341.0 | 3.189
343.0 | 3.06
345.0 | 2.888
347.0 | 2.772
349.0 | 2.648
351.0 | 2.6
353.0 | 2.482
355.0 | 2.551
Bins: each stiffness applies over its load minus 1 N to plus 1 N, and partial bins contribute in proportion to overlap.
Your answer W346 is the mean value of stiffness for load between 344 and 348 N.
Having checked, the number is 2.83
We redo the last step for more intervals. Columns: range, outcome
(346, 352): 2.67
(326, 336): 3.74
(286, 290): 4.19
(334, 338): 3.62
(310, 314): 3.17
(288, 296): 4.08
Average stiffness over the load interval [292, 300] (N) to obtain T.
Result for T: 4.04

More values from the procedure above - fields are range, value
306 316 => 3.16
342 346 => 2.97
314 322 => 3.62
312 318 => 3.4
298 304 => 3.86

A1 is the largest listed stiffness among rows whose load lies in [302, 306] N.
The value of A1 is 3.654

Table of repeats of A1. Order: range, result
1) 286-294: 4.204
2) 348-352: 2.648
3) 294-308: 4.102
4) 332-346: 3.74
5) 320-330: 3.935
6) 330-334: 3.735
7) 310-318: 3.576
